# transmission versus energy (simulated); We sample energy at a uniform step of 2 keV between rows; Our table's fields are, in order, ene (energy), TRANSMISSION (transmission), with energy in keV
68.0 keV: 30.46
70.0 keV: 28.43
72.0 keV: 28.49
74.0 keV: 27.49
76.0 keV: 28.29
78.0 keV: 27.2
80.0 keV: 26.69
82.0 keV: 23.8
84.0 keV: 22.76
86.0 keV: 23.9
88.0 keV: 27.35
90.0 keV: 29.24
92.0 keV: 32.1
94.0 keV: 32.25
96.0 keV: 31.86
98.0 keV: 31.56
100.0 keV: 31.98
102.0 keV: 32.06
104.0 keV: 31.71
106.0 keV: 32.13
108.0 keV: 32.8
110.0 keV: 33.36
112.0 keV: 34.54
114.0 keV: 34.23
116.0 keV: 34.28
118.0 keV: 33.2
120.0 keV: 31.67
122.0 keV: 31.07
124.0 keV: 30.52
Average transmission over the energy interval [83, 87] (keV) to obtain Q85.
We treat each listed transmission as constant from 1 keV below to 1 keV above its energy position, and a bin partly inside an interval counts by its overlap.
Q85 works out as 23.3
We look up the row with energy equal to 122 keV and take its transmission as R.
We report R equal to 31.07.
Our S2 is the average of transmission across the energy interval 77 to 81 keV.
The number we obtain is 26.9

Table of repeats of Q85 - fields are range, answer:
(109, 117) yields 34.1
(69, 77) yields 28.2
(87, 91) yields 28.3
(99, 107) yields 32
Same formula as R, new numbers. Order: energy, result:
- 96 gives 31.86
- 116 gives 34.28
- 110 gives 33.36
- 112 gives 34.54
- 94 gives 32.25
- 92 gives 32.1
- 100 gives 31.98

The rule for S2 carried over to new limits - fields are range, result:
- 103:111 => 32.5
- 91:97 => 32.1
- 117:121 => 32.4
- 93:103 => 31.9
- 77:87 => 24.9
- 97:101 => 31.8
